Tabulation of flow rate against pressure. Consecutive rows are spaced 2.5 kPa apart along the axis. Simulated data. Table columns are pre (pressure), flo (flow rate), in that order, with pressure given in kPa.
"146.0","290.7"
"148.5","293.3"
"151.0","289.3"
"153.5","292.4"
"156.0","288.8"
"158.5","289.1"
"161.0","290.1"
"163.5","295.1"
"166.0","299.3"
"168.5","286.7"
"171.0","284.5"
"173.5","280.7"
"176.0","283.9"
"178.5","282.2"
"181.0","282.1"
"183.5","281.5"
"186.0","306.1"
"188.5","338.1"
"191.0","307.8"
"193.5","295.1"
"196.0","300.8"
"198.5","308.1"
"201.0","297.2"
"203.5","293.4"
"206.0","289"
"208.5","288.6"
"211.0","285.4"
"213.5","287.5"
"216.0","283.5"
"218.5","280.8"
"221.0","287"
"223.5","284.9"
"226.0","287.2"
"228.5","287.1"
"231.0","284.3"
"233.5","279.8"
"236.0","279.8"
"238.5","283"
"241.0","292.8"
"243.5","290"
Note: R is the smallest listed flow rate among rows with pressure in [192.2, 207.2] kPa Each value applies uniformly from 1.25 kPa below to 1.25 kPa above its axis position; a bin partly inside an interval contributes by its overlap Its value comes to 289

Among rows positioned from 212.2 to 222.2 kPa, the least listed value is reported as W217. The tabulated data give 280.8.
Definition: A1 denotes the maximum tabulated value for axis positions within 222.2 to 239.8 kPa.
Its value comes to 287.2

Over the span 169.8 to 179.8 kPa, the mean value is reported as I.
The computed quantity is 283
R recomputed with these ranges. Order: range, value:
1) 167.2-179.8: 280.7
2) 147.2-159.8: 288.8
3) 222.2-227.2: 284.9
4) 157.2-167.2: 289.1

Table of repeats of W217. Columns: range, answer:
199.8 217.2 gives 283.5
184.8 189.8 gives 306.1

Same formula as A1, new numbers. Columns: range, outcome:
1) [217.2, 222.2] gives 287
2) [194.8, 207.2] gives 308.1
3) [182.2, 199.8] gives 338.1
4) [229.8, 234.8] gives 284.3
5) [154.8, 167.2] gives 299.3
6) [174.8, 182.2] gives 283.9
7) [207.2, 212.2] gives 288.6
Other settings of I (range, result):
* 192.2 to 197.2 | 298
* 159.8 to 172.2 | 291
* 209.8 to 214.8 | 286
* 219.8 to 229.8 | 287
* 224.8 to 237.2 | 284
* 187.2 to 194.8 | 314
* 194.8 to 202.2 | 302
